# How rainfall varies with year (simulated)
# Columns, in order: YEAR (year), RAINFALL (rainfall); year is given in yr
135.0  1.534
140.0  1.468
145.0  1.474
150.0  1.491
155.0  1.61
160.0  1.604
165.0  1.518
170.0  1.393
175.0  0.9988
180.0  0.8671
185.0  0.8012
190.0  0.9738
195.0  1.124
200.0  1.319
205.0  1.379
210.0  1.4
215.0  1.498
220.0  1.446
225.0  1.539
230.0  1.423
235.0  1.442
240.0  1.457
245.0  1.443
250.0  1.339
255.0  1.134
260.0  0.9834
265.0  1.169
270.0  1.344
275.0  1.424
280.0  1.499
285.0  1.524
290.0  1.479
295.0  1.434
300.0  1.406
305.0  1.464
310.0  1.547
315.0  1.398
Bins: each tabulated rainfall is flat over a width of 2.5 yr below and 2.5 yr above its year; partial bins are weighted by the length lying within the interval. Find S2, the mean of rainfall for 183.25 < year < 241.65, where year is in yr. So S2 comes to 1.32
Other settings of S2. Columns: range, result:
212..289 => 1.38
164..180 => 1.21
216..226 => 1.49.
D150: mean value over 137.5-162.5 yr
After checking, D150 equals 1.53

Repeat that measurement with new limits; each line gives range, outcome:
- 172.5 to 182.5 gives 0.933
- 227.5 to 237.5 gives 1.43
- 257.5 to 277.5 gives 1.23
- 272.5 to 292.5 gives 1.48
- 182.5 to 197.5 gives 0.966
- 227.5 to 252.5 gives 1.42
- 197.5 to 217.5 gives 1.4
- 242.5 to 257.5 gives 1.31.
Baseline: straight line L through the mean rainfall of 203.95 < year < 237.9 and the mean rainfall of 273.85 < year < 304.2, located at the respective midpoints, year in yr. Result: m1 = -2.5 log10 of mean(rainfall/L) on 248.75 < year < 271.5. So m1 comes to 0.23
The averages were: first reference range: 1.45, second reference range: 1.46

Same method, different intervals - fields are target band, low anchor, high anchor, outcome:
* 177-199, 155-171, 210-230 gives 0.48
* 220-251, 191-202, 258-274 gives -0.21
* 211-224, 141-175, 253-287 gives -0.07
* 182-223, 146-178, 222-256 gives 0.14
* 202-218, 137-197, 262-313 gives -0.07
